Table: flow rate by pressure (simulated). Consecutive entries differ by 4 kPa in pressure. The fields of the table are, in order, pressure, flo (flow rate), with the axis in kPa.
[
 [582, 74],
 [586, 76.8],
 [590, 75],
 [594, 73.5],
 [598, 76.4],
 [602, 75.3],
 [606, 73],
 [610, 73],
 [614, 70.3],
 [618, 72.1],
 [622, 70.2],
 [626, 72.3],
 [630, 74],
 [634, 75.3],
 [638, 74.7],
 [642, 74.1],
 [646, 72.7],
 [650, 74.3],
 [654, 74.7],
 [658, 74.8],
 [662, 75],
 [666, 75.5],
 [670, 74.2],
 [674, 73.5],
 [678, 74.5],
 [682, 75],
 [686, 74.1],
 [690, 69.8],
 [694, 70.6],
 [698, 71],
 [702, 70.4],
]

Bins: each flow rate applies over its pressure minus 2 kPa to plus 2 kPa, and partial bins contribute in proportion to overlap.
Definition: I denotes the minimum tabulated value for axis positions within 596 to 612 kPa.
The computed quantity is 73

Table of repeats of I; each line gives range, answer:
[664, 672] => 74.2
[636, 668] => 72.7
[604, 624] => 70.2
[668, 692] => 69.8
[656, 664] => 74.8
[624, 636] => 72.3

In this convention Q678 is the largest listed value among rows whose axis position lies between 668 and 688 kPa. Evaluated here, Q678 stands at 75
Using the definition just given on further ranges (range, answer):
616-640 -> 75.3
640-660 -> 74.8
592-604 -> 76.4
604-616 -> 73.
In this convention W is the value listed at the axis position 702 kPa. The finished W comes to 70.4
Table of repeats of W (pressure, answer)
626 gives 72.3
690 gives 69.8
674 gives 73.5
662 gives 75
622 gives 70.2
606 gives 73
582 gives 74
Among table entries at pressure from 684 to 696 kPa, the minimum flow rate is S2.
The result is 69.8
